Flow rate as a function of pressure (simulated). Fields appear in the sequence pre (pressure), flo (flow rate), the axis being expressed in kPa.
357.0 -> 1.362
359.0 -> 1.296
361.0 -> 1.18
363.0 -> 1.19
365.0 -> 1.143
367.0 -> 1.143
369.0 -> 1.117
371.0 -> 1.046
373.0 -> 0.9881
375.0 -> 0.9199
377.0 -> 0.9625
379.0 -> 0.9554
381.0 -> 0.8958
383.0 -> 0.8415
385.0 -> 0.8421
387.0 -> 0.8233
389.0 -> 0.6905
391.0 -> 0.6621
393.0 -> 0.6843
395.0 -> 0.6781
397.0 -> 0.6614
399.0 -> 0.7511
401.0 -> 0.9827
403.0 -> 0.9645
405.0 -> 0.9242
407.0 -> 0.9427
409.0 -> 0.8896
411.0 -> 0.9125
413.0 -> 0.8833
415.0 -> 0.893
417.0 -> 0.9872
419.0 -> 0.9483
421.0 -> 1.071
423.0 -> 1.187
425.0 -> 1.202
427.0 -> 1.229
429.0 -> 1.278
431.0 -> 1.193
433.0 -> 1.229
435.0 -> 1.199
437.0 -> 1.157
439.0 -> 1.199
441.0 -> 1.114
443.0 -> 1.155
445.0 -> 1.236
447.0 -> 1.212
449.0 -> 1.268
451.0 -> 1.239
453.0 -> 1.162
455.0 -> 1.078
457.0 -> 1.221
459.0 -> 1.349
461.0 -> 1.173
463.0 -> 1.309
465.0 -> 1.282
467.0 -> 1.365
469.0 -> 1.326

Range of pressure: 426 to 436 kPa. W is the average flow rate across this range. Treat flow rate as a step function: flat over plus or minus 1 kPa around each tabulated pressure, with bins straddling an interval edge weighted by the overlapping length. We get 1.23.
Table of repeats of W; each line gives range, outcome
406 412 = 0.915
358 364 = 1.22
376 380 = 0.959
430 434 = 1.21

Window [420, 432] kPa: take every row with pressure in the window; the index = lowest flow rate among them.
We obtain 1.071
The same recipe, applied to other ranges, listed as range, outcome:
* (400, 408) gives 0.9242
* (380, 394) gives 0.6621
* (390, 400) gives 0.6614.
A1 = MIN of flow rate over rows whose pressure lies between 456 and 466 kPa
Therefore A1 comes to 1.173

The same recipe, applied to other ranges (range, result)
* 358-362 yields 1.18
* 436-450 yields 1.114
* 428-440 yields 1.157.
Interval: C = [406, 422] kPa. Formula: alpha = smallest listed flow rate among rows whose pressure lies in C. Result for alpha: 0.8833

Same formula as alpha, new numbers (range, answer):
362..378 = 0.9199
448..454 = 1.162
